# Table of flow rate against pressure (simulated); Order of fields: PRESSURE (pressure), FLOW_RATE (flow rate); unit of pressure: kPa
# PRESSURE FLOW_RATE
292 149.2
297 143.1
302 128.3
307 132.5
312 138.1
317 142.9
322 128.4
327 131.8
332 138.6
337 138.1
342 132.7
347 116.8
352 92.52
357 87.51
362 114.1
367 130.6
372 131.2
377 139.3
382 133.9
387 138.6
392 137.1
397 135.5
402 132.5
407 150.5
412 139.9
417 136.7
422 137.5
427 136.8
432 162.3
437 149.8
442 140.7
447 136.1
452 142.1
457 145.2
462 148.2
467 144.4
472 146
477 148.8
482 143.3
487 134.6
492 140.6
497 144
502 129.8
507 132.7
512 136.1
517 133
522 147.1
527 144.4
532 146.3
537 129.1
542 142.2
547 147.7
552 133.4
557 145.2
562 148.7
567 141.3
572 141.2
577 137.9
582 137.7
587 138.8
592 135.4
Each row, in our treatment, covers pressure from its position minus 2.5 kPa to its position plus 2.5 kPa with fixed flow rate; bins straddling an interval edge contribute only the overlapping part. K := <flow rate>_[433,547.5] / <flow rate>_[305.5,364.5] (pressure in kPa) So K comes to 1.14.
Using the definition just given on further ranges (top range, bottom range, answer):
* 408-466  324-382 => 1.16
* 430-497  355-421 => 1.10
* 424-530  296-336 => 1.05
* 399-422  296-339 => 1.03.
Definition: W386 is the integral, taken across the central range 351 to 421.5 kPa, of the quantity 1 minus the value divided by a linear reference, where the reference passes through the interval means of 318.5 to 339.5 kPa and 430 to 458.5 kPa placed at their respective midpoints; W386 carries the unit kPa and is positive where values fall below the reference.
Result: 5.4 kPa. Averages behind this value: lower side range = 135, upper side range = 146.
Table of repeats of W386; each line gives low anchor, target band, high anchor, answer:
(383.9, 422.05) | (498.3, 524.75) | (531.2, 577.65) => 0.8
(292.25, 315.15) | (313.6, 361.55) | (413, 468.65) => 5.3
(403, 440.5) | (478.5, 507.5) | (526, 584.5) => 0.9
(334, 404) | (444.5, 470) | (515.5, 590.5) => -1.9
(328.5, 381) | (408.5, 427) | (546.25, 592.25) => -1.5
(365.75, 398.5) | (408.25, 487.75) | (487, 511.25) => -4.4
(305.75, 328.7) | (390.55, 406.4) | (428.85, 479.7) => 0.5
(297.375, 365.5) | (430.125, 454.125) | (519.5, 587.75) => -2.2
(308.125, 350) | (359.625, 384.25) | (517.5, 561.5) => 0.9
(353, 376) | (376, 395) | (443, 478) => -2.3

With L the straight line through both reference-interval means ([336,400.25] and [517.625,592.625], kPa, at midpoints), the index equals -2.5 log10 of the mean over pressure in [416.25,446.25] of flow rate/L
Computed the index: -0.107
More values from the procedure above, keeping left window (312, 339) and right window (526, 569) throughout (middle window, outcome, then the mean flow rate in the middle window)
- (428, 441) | -0.098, 152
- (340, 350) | 0.116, 123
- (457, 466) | -0.053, 147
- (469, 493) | -0.020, 143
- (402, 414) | -0.035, 143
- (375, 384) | 0.007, 137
